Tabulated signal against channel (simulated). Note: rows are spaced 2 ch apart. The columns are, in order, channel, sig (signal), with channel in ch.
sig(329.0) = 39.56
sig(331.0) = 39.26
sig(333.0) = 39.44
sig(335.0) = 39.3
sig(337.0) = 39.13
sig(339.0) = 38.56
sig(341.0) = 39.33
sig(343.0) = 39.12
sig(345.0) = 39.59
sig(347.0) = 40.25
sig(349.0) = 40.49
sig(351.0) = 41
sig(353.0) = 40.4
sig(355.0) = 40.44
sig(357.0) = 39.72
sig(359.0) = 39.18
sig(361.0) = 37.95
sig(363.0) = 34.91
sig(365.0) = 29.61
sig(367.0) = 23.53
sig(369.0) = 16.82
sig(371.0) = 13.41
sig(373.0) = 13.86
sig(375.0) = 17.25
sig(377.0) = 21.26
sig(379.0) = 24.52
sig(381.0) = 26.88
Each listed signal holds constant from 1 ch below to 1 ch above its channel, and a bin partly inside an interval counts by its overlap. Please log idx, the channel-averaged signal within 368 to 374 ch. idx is 14.7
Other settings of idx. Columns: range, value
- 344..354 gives 40.3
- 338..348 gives 39.4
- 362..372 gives 23.7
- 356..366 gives 36.3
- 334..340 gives 39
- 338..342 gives 38.9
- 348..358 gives 40.4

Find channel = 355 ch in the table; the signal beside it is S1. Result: 40.44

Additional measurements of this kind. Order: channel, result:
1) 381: 26.88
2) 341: 39.33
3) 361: 37.95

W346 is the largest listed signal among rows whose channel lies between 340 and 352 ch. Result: 41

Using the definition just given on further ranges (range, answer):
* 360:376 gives 37.95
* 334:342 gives 39.33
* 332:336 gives 39.44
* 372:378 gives 21.26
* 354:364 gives 40.44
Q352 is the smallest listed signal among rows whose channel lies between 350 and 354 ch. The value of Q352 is 40.4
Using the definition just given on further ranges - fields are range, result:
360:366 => 29.61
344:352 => 39.59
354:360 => 39.18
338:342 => 38.56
